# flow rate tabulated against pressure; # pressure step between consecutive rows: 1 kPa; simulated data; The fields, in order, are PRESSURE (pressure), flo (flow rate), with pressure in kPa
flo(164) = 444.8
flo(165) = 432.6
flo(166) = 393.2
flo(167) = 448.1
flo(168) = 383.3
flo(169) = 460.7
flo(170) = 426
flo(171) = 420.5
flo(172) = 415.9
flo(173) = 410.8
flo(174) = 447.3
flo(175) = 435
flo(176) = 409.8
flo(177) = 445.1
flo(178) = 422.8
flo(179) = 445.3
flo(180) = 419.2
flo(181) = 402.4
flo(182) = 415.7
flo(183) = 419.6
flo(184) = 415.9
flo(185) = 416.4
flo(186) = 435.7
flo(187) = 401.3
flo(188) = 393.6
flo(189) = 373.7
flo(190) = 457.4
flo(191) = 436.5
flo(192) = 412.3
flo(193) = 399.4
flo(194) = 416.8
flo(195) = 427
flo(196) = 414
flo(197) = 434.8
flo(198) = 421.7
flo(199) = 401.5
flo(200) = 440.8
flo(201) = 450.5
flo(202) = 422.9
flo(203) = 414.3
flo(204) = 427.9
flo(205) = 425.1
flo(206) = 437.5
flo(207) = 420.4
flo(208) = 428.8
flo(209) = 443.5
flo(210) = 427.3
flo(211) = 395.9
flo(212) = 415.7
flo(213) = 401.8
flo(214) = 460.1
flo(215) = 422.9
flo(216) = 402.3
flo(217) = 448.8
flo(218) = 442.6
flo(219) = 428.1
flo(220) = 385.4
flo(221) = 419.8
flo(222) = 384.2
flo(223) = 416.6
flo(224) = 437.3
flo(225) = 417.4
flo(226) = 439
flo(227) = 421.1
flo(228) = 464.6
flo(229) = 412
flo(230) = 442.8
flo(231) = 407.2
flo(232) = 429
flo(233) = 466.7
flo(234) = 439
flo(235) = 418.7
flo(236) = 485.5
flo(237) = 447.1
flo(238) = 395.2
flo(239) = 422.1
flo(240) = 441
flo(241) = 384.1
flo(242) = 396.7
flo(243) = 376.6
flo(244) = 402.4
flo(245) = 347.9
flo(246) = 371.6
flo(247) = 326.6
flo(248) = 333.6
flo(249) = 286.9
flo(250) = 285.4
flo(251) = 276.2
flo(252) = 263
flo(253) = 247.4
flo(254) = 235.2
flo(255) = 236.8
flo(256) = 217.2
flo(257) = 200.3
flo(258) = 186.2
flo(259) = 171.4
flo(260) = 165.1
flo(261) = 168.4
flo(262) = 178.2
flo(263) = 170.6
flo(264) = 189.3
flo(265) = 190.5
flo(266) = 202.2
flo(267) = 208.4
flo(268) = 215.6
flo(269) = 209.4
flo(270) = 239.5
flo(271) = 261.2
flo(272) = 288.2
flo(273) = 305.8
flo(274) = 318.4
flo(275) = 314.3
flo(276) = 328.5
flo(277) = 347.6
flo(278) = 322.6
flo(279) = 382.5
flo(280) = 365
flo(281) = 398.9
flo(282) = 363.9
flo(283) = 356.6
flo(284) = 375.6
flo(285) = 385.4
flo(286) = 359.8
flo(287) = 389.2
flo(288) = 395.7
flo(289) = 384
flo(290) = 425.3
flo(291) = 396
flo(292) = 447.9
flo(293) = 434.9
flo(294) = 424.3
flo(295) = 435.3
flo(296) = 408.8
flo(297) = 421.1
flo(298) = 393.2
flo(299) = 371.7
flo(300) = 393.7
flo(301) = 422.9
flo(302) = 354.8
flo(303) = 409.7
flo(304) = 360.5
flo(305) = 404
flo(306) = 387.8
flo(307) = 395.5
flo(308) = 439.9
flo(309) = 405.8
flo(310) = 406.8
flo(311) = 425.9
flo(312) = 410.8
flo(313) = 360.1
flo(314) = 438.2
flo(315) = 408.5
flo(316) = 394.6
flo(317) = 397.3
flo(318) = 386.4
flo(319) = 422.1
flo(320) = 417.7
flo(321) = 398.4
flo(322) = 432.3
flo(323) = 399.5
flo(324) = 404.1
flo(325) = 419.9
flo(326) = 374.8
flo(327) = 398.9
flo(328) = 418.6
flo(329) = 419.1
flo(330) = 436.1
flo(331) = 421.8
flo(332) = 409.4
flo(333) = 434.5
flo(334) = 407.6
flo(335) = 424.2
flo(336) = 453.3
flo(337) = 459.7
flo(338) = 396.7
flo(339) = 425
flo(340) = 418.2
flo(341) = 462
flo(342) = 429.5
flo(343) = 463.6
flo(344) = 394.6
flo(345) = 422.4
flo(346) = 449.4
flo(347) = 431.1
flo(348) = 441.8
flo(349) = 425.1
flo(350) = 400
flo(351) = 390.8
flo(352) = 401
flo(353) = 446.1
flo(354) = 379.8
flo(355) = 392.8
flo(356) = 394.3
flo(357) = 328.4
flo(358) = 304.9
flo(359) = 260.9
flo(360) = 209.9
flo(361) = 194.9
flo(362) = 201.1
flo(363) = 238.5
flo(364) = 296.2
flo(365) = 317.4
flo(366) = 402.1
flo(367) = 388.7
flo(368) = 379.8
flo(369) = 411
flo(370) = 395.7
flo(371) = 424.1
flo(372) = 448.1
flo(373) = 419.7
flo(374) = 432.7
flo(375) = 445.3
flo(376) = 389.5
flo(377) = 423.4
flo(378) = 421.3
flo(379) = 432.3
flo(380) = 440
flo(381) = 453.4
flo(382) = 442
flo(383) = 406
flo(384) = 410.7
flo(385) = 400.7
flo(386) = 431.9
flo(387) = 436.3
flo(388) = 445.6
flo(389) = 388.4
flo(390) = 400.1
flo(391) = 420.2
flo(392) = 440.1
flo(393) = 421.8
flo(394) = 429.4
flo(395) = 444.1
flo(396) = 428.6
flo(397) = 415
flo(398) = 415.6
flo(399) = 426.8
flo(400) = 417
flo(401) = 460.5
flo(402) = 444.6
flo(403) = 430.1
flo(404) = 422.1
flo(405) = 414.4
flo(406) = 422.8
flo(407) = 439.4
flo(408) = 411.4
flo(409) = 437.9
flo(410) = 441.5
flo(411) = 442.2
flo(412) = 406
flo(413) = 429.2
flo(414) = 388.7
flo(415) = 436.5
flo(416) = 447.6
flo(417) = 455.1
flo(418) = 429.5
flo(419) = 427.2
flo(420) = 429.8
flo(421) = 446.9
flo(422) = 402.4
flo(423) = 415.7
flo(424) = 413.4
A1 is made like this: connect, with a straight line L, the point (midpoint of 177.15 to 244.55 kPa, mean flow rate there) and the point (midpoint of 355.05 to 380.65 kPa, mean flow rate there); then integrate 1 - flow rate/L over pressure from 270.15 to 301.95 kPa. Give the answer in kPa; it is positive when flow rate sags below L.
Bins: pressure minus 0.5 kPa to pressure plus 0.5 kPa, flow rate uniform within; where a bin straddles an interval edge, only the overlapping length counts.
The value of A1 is 1.6 kPa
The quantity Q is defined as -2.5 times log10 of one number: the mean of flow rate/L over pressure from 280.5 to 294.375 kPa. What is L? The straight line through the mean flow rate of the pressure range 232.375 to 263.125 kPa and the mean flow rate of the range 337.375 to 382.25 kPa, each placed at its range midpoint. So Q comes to -0.16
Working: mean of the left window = 317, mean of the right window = 388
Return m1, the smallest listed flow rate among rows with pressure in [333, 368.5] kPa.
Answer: 194.9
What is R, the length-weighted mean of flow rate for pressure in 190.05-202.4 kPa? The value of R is 424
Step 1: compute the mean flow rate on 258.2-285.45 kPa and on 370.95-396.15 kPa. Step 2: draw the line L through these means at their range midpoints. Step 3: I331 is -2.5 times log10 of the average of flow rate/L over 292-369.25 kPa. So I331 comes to -0.131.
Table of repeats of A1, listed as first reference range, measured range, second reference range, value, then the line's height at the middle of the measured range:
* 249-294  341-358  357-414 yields -2.13 kPa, 365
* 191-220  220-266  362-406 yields 9.20 kPa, 421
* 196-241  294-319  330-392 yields 0.40 kPa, 409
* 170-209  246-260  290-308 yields 5.43 kPa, 412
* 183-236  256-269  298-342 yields 7.11 kPa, 417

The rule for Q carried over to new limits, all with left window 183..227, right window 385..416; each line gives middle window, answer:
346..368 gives 0.217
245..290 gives 0.430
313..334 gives 0.036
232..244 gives -0.005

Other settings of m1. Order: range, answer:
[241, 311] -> 165.1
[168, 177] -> 383.3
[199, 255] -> 235.2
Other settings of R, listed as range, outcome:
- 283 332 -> 404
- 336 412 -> 404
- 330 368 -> 382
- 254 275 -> 219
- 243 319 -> 333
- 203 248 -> 418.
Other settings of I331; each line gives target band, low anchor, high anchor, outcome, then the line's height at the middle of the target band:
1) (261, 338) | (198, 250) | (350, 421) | 0.11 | 408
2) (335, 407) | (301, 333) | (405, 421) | 0.04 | 419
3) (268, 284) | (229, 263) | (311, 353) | 0.13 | 359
